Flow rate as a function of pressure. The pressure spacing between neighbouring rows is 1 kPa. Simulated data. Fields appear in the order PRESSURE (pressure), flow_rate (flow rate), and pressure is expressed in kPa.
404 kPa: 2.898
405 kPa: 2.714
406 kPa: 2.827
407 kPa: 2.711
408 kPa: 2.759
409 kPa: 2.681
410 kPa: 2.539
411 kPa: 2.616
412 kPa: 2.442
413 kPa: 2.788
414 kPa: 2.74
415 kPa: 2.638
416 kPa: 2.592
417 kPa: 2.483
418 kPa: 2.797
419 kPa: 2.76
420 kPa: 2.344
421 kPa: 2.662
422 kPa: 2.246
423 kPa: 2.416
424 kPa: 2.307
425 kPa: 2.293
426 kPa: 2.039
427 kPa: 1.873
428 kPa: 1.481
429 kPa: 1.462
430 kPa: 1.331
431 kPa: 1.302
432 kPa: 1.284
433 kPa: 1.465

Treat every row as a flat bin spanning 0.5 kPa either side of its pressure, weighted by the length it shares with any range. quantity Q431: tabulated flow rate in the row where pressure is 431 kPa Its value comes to 1.302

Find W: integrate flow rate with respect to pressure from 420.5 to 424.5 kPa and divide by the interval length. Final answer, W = 2.41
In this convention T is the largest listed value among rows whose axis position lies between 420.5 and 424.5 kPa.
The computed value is 2.662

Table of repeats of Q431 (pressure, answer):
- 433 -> 1.465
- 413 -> 2.788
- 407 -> 2.711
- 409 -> 2.681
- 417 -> 2.483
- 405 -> 2.714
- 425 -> 2.293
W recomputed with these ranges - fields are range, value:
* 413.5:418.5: 2.65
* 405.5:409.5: 2.74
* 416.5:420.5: 2.6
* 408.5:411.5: 2.61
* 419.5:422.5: 2.42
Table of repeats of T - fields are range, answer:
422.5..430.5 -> 2.416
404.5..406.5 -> 2.827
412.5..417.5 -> 2.788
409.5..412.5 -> 2.616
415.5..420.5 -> 2.797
